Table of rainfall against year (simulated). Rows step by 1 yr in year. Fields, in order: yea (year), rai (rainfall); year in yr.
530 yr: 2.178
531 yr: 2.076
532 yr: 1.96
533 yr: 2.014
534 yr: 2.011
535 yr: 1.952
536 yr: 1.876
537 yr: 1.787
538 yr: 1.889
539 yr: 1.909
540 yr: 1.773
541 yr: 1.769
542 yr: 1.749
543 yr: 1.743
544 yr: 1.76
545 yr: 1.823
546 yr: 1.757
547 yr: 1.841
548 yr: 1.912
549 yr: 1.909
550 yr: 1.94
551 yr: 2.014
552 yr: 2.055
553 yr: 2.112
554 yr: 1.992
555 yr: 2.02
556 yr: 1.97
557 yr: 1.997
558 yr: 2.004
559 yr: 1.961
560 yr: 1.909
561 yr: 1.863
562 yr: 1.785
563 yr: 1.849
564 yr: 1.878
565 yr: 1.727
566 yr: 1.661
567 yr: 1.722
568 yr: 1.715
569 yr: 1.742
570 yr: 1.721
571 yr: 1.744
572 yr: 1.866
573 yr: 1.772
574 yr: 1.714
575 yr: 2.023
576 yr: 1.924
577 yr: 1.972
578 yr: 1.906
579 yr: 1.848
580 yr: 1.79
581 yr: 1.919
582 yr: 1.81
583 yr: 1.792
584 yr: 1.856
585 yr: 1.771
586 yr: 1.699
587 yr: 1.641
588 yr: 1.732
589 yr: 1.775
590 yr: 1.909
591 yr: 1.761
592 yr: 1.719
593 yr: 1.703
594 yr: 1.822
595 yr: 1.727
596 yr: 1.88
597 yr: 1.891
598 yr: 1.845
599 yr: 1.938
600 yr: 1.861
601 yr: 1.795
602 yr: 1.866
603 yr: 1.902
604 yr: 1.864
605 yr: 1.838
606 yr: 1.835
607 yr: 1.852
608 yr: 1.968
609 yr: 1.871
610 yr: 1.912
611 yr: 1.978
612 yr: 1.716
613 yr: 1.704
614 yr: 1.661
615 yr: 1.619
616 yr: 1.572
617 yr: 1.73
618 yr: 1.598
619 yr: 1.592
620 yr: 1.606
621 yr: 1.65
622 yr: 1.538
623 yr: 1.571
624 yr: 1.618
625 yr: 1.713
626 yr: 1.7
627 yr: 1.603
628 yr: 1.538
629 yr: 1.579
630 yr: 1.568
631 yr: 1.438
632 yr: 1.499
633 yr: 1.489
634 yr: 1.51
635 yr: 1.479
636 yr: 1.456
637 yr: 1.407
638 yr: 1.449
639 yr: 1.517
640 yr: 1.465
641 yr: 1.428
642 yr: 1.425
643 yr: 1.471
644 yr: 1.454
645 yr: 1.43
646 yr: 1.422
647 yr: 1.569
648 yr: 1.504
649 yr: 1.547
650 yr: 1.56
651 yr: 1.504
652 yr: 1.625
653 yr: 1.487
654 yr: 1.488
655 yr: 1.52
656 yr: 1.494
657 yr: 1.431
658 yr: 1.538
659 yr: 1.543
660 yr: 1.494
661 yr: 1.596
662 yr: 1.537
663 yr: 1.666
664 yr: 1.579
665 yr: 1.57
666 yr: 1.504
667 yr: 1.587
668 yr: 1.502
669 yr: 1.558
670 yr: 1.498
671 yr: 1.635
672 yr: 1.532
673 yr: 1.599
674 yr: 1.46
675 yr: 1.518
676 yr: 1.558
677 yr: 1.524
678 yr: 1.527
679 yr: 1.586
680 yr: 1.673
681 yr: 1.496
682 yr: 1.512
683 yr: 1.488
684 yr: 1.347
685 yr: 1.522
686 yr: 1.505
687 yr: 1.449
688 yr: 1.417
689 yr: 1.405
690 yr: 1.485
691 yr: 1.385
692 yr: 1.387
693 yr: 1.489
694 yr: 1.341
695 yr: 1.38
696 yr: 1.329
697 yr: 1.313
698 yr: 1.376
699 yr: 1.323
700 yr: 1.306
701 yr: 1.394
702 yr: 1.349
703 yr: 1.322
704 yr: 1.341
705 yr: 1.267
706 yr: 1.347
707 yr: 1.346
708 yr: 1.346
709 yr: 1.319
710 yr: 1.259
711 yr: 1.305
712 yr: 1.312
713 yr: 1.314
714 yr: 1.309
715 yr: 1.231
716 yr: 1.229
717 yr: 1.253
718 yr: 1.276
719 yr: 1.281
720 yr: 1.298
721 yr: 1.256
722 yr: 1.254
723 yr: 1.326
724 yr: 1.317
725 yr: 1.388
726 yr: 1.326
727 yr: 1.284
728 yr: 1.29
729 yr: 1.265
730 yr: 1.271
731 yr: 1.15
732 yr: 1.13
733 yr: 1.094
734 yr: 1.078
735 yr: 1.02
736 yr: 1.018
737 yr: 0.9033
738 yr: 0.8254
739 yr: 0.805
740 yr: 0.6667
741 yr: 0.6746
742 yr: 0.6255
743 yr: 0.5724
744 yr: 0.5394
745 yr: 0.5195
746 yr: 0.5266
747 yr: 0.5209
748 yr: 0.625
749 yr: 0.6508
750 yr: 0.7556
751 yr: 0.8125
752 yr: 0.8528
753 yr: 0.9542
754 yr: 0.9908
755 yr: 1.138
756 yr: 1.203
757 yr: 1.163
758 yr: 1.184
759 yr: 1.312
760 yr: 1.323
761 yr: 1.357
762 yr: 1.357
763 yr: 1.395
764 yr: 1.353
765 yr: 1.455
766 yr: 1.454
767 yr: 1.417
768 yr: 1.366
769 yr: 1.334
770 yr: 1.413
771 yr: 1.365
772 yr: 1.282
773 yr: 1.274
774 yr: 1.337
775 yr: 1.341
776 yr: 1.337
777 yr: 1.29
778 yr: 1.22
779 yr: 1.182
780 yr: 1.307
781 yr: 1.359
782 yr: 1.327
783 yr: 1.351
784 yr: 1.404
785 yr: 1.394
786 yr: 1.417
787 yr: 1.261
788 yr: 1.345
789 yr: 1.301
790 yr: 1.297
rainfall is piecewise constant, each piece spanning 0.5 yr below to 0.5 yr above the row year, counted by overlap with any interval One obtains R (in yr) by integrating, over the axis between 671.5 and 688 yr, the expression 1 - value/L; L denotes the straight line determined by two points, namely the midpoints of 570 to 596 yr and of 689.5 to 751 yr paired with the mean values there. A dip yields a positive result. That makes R -2.2 yr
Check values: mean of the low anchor 1.81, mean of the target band 1.52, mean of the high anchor 1.14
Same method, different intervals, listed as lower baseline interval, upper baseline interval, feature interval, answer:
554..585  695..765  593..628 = -1.85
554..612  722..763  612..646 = 1.08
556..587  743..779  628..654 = 1.27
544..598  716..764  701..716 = -1.49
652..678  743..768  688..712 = -0.19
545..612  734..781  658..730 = -3.48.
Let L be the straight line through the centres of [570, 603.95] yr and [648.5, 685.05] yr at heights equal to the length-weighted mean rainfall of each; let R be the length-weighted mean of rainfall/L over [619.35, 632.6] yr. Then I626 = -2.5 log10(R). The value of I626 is 0.06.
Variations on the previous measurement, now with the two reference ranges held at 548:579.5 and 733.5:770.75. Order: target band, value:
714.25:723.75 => -0.098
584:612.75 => -0.064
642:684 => -0.081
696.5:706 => -0.076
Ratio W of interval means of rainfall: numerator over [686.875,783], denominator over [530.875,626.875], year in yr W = 0.7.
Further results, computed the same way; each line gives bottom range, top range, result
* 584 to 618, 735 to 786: 0.61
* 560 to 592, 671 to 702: 0.81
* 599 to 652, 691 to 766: 0.71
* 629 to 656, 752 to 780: 0.86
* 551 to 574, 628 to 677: 0.81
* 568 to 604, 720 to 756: 0.53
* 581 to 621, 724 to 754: 0.51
